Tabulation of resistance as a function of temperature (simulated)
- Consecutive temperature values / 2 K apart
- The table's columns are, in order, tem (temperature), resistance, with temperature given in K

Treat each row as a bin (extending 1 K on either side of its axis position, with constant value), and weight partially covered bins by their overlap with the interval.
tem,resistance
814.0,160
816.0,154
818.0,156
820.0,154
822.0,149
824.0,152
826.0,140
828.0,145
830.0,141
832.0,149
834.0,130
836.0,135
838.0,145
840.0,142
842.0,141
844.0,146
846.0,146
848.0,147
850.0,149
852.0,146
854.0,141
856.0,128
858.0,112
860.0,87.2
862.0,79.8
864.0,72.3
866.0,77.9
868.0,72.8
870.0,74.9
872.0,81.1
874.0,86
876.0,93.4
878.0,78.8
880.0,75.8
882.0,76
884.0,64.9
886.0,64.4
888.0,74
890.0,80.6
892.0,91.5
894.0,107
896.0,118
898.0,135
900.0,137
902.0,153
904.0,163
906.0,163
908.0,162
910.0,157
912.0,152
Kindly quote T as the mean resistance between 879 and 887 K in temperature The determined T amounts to 70.3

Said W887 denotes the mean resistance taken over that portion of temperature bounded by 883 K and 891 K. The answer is 71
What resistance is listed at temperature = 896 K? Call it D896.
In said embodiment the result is 118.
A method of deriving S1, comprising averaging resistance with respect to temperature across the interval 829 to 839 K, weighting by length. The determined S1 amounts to 140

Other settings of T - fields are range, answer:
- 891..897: 106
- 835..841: 141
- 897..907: 150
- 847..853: 147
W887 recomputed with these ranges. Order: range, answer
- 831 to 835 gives 140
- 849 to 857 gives 141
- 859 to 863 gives 83.5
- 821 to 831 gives 145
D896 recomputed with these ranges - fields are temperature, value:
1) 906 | 163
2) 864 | 72.3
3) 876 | 93.4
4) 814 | 160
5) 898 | 135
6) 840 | 142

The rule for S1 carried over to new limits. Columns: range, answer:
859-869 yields 78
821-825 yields 150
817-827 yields 150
